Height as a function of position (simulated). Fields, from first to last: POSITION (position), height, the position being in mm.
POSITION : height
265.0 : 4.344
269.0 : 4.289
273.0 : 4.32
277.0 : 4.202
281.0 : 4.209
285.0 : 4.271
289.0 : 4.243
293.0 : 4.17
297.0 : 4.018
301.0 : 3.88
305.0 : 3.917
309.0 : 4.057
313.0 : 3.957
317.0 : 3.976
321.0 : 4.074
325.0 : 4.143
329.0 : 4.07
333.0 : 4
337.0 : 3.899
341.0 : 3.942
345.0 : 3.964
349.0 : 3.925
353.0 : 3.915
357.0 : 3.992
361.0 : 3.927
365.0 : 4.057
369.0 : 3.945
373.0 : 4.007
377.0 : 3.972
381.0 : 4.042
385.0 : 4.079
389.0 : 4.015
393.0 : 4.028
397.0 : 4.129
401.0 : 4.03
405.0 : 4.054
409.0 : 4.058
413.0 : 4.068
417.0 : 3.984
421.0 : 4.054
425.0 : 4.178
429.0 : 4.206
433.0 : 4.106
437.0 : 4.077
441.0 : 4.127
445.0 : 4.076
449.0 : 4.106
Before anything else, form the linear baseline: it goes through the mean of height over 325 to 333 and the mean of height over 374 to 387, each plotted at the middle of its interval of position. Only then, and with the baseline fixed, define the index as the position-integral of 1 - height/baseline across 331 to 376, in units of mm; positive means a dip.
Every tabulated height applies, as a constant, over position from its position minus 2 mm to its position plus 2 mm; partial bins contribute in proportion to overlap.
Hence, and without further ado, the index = 1.0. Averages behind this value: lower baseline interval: 4.07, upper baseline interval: 4.03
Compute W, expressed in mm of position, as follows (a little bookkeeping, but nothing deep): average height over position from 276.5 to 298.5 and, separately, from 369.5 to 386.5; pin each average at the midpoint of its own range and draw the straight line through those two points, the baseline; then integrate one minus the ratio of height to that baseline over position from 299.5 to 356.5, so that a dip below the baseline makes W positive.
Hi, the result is 1.8 mm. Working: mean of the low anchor 4.19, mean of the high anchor 4.02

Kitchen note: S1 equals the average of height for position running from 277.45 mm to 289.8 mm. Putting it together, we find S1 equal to 4.24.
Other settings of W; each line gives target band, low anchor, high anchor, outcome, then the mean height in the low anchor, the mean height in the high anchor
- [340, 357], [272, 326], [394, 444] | 0.63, 4.1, 4.09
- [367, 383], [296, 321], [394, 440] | 0.20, 3.97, 4.09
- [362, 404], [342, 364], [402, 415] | -0.21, 3.95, 4.06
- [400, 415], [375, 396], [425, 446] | 0.07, 4.03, 4.13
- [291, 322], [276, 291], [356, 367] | 1.18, 4.23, 3.99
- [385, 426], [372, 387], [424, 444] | 0.20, 4.03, 4.13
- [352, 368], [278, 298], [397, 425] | 0.54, 4.19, 4.06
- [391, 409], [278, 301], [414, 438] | 0.22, 4.16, 4.1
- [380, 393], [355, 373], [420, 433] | 0.00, 3.98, 4.15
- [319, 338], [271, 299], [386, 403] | 0.46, 4.2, 4.05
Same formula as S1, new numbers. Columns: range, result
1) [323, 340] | 4.02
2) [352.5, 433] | 4.04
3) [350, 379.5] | 3.97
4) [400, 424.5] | 4.05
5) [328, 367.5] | 3.97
